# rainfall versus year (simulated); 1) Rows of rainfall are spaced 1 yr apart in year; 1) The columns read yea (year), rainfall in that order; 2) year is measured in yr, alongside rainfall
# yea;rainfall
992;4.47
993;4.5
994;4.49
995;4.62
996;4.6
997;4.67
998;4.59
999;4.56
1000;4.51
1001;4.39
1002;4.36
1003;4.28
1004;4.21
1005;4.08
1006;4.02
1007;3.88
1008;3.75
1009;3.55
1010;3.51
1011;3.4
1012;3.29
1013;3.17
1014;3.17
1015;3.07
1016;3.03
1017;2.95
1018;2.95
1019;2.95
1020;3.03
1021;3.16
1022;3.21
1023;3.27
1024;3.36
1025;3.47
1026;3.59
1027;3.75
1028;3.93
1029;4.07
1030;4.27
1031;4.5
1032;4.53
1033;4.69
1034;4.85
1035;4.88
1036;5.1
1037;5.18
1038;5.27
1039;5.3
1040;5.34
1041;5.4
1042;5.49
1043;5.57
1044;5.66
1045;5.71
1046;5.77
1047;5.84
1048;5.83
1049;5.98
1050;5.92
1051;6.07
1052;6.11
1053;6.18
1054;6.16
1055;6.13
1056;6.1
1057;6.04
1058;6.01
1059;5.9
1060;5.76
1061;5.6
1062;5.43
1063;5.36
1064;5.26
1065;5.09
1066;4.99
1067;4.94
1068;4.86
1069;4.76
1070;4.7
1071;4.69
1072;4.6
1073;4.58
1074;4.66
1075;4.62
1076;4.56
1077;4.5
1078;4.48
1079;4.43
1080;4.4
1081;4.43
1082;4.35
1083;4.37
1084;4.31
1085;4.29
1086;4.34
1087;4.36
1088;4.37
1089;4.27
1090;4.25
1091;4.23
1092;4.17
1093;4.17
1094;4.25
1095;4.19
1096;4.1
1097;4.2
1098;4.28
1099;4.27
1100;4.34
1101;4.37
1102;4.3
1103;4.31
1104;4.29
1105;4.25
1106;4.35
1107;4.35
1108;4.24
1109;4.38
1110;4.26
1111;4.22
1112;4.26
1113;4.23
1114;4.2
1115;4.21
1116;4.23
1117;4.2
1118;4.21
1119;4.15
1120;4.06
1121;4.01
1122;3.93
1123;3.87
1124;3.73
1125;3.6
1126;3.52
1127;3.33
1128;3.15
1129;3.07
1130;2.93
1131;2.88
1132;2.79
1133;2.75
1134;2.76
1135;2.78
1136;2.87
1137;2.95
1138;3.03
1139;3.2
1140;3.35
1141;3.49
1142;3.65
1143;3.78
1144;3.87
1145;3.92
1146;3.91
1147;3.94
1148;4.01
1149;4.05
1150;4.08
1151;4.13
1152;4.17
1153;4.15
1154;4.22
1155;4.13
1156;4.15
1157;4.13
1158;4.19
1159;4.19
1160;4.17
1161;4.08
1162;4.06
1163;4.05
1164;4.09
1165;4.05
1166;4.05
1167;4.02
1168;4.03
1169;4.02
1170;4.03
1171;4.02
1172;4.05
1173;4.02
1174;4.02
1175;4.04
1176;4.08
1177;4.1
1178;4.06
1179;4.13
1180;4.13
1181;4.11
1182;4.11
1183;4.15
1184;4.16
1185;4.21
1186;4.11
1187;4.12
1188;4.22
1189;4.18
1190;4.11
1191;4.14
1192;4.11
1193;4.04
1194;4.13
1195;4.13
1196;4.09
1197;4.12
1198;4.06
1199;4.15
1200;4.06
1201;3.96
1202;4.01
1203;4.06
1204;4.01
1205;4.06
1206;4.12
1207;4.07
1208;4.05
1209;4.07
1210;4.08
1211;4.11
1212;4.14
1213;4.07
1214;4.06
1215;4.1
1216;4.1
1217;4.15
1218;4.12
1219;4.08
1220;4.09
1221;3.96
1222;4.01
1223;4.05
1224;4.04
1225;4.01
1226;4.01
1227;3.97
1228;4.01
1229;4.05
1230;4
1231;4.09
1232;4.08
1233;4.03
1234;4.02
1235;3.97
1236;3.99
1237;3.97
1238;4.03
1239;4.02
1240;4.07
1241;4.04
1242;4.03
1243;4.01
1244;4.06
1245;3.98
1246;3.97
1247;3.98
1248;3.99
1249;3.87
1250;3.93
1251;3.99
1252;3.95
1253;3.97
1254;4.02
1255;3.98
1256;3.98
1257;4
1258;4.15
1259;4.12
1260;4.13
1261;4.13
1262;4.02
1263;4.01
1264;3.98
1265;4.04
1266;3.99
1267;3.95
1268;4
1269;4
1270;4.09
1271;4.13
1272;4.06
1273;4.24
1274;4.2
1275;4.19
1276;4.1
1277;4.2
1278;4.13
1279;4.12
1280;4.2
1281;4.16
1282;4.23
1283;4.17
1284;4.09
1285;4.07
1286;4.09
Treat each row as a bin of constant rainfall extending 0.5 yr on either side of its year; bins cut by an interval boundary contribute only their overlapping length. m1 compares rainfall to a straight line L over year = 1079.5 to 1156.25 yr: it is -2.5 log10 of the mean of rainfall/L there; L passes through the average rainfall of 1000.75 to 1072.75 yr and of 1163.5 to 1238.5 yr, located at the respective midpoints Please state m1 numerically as 0.11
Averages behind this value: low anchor 4.65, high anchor 4.07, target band 3.94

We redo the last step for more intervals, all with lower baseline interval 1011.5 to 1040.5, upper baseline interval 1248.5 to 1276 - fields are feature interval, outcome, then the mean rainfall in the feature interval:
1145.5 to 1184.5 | -0.03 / 4.08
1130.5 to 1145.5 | 0.23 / 3.2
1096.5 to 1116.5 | -0.09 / 4.28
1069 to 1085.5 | -0.15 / 4.51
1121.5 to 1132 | 0.18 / 3.37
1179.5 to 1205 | -0.03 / 4.11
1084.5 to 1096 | -0.08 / 4.26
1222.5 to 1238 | 0.00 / 4.02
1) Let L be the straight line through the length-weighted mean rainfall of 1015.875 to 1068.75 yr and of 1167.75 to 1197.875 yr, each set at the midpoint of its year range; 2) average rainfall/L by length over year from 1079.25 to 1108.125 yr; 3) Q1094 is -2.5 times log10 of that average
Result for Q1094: 0.079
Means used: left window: 4.91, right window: 4.1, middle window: 4.29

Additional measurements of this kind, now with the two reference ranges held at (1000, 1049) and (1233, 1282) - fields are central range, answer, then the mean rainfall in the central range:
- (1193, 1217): 0.00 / 4.08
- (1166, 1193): 0.00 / 4.09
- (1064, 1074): -0.15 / 4.82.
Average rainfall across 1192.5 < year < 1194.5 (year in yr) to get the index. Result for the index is 4.08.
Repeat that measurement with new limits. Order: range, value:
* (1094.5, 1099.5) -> 4.21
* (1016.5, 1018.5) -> 2.95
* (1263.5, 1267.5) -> 3.99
